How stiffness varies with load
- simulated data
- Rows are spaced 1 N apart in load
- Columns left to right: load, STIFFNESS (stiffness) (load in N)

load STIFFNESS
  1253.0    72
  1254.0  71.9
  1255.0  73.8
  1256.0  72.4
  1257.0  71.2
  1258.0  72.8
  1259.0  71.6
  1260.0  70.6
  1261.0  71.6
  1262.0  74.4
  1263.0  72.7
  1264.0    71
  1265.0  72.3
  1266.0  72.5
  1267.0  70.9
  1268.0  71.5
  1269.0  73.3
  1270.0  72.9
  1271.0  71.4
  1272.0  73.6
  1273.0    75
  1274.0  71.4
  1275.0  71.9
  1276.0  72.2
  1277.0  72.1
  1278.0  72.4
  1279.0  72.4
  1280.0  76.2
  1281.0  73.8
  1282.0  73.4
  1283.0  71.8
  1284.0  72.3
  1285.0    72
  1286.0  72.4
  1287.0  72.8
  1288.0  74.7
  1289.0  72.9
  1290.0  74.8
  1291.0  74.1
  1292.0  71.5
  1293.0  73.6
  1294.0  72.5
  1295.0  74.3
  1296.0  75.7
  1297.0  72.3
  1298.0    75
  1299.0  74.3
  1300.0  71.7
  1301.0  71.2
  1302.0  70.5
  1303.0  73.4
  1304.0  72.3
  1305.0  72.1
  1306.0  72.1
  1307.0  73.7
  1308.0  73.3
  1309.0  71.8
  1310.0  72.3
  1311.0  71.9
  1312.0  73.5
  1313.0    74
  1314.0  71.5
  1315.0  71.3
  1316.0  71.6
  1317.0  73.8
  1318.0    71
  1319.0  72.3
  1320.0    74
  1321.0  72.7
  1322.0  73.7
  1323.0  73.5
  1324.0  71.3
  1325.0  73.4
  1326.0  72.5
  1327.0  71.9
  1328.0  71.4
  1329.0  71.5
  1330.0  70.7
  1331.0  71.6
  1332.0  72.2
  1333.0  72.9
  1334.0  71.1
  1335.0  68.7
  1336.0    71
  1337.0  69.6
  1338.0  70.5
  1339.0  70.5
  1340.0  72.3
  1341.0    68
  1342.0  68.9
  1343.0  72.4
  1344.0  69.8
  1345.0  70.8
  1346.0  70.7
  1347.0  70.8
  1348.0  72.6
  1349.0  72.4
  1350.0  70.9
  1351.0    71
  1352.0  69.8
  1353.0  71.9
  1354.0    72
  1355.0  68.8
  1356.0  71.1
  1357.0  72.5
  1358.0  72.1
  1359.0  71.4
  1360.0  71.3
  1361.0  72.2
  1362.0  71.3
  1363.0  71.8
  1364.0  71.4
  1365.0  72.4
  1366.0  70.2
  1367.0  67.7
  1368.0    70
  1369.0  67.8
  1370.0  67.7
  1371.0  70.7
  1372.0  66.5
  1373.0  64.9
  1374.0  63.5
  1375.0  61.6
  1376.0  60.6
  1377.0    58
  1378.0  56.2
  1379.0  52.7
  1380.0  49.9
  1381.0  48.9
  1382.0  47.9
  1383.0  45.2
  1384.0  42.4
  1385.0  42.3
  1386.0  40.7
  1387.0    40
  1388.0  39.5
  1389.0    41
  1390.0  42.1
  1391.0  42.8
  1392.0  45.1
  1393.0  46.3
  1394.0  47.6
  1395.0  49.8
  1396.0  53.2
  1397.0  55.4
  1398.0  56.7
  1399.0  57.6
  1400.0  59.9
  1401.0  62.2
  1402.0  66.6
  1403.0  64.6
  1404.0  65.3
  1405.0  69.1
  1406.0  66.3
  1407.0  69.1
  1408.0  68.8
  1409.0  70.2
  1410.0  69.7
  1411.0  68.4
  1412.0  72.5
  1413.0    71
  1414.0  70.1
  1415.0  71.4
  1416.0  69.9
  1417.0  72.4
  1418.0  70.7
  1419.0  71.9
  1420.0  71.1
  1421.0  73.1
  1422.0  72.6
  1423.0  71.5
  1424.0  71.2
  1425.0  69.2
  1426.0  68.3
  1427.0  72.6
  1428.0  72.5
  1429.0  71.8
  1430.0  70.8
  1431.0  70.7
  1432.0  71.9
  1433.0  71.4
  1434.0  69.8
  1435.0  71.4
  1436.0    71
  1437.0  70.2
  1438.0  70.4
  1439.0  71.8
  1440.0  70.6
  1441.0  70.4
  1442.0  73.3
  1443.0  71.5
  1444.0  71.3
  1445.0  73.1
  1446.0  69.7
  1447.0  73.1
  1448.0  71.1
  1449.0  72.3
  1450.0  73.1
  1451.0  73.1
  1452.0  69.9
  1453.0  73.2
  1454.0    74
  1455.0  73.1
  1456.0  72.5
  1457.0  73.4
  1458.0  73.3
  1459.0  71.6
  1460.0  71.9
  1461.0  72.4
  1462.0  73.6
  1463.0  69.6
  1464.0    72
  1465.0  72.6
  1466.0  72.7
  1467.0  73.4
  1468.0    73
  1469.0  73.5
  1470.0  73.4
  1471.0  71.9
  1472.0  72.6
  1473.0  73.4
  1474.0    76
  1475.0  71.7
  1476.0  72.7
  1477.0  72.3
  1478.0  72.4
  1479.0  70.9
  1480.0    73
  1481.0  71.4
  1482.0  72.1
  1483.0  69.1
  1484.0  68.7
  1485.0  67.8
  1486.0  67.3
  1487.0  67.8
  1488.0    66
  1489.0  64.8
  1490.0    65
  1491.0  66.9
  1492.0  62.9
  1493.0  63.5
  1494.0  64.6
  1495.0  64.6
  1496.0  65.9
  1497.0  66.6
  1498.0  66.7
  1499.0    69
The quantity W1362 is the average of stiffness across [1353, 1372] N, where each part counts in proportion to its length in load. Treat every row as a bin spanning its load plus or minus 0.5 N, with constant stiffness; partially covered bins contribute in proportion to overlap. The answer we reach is 70.6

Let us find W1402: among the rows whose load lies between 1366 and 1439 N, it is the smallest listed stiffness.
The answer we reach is 39.5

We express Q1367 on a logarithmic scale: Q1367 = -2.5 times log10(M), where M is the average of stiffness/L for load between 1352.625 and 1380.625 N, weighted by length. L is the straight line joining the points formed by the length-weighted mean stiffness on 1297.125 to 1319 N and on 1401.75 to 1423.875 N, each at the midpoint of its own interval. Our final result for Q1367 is 0.06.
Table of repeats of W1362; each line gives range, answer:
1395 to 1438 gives 68.2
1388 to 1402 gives 50.9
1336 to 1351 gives 70.7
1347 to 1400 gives 60.1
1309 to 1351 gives 71.6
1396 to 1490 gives 70.3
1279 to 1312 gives 73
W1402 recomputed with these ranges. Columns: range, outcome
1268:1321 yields 70.5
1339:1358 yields 68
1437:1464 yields 69.6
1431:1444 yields 69.8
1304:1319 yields 71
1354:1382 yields 47.9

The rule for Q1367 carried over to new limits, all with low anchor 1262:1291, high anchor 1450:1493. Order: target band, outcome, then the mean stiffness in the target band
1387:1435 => 0.12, 64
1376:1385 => 0.39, 50.3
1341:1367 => 0.02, 71.1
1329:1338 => 0.02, 71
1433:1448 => 0.00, 71.3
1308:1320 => 0.00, 72.4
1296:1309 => 0.00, 72.7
